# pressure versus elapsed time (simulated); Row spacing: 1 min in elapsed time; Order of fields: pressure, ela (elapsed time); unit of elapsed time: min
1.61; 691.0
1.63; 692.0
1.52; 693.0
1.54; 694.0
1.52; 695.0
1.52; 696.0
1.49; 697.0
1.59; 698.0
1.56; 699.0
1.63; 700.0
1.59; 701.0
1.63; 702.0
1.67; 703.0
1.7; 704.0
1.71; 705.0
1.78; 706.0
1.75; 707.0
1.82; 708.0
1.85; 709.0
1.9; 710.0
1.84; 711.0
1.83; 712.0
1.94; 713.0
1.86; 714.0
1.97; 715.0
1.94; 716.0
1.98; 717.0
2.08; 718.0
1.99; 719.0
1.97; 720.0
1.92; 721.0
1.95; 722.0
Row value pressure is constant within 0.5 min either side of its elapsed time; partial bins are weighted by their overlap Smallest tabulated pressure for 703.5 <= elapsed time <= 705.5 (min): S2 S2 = 1.7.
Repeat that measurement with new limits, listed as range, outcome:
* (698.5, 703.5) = 1.56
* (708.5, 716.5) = 1.83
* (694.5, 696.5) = 1.52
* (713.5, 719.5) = 1.86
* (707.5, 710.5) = 1.82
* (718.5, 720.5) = 1.97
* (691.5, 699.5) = 1.49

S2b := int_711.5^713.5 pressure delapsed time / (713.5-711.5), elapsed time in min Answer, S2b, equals 1.89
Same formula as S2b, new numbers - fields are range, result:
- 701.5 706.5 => 1.7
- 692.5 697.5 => 1.52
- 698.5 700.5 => 1.59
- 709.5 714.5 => 1.87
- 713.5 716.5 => 1.92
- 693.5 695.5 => 1.53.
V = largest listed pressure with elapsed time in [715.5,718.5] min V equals 2.08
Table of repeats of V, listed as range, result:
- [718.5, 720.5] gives 1.99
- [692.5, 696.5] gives 1.54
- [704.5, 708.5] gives 1.82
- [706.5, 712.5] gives 1.9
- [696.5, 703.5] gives 1.67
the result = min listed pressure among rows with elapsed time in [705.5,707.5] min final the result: 1.75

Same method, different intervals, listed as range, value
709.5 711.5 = 1.84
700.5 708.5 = 1.59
